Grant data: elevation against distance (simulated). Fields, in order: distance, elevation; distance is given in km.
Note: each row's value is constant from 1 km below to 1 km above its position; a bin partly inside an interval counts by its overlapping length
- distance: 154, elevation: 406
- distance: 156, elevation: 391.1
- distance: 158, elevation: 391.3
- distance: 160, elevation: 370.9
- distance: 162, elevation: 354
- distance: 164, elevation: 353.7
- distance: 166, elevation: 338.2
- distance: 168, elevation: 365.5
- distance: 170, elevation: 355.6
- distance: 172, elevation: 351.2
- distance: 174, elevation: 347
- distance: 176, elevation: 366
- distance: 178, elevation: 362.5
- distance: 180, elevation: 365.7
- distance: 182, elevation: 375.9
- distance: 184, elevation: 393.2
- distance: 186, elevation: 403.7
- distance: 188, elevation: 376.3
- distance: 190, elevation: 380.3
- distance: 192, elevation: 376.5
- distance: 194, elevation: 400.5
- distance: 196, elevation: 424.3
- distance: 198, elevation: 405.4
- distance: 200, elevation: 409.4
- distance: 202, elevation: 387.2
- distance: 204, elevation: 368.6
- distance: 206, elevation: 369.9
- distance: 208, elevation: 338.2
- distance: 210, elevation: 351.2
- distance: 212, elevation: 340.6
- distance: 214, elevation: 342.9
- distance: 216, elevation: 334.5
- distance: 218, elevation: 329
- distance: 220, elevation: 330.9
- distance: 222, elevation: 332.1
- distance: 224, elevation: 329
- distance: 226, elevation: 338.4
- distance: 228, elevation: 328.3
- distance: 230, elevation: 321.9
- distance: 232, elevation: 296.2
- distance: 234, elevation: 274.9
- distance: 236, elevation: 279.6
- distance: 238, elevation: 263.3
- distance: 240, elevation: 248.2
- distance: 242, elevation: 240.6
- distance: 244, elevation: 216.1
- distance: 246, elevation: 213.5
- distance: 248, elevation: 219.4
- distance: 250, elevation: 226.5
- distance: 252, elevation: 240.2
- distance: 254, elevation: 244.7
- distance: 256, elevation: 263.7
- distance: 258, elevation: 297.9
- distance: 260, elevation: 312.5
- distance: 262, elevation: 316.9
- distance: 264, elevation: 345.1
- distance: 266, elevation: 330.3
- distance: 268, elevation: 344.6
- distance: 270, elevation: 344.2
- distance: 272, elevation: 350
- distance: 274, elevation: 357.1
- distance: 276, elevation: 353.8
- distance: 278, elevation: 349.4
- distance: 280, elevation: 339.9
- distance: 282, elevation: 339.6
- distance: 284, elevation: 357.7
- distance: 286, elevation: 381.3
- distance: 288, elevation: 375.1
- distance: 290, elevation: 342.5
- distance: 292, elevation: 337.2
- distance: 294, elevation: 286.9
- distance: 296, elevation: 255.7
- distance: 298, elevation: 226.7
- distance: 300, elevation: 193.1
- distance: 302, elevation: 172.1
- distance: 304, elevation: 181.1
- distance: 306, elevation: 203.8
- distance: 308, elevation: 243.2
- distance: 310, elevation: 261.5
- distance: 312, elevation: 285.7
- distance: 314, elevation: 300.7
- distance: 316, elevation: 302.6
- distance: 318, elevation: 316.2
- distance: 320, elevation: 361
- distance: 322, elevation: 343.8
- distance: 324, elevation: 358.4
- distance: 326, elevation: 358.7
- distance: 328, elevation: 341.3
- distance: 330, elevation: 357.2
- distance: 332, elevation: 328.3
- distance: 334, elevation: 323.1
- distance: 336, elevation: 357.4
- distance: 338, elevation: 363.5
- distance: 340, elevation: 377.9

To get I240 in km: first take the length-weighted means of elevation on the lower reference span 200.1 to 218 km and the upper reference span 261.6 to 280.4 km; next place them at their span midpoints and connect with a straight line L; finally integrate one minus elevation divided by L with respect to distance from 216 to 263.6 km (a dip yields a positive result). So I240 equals 9.1 km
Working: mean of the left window 356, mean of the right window 344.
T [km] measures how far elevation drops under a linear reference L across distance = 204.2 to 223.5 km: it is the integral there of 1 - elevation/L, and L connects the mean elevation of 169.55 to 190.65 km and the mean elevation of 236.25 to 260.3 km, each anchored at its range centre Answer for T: -1.98 km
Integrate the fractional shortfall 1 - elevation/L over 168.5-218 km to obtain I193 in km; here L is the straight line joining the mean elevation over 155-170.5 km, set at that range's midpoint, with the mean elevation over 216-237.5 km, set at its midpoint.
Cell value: -4.3 km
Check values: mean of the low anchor 365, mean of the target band 371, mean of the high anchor 316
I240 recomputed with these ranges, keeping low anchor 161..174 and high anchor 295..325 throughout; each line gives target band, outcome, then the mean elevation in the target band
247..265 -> 1.5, 274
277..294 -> -4.1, 349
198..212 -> -1.7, 371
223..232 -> -0.3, 326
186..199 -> -2.2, 395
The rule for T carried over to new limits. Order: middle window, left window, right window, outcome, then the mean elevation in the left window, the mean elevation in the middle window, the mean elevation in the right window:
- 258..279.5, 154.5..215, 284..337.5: -0.9 km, 372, 338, 301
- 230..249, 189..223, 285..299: 5.1 km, 366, 254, 315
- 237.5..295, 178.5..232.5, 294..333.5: 2.0 km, 362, 305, 284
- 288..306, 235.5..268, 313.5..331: 3.4 km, 268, 254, 339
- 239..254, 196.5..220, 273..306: 4.6 km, 362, 230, 300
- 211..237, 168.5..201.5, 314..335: 3.3 km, 381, 321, 337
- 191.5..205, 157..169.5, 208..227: -2.0 km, 362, 397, 337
